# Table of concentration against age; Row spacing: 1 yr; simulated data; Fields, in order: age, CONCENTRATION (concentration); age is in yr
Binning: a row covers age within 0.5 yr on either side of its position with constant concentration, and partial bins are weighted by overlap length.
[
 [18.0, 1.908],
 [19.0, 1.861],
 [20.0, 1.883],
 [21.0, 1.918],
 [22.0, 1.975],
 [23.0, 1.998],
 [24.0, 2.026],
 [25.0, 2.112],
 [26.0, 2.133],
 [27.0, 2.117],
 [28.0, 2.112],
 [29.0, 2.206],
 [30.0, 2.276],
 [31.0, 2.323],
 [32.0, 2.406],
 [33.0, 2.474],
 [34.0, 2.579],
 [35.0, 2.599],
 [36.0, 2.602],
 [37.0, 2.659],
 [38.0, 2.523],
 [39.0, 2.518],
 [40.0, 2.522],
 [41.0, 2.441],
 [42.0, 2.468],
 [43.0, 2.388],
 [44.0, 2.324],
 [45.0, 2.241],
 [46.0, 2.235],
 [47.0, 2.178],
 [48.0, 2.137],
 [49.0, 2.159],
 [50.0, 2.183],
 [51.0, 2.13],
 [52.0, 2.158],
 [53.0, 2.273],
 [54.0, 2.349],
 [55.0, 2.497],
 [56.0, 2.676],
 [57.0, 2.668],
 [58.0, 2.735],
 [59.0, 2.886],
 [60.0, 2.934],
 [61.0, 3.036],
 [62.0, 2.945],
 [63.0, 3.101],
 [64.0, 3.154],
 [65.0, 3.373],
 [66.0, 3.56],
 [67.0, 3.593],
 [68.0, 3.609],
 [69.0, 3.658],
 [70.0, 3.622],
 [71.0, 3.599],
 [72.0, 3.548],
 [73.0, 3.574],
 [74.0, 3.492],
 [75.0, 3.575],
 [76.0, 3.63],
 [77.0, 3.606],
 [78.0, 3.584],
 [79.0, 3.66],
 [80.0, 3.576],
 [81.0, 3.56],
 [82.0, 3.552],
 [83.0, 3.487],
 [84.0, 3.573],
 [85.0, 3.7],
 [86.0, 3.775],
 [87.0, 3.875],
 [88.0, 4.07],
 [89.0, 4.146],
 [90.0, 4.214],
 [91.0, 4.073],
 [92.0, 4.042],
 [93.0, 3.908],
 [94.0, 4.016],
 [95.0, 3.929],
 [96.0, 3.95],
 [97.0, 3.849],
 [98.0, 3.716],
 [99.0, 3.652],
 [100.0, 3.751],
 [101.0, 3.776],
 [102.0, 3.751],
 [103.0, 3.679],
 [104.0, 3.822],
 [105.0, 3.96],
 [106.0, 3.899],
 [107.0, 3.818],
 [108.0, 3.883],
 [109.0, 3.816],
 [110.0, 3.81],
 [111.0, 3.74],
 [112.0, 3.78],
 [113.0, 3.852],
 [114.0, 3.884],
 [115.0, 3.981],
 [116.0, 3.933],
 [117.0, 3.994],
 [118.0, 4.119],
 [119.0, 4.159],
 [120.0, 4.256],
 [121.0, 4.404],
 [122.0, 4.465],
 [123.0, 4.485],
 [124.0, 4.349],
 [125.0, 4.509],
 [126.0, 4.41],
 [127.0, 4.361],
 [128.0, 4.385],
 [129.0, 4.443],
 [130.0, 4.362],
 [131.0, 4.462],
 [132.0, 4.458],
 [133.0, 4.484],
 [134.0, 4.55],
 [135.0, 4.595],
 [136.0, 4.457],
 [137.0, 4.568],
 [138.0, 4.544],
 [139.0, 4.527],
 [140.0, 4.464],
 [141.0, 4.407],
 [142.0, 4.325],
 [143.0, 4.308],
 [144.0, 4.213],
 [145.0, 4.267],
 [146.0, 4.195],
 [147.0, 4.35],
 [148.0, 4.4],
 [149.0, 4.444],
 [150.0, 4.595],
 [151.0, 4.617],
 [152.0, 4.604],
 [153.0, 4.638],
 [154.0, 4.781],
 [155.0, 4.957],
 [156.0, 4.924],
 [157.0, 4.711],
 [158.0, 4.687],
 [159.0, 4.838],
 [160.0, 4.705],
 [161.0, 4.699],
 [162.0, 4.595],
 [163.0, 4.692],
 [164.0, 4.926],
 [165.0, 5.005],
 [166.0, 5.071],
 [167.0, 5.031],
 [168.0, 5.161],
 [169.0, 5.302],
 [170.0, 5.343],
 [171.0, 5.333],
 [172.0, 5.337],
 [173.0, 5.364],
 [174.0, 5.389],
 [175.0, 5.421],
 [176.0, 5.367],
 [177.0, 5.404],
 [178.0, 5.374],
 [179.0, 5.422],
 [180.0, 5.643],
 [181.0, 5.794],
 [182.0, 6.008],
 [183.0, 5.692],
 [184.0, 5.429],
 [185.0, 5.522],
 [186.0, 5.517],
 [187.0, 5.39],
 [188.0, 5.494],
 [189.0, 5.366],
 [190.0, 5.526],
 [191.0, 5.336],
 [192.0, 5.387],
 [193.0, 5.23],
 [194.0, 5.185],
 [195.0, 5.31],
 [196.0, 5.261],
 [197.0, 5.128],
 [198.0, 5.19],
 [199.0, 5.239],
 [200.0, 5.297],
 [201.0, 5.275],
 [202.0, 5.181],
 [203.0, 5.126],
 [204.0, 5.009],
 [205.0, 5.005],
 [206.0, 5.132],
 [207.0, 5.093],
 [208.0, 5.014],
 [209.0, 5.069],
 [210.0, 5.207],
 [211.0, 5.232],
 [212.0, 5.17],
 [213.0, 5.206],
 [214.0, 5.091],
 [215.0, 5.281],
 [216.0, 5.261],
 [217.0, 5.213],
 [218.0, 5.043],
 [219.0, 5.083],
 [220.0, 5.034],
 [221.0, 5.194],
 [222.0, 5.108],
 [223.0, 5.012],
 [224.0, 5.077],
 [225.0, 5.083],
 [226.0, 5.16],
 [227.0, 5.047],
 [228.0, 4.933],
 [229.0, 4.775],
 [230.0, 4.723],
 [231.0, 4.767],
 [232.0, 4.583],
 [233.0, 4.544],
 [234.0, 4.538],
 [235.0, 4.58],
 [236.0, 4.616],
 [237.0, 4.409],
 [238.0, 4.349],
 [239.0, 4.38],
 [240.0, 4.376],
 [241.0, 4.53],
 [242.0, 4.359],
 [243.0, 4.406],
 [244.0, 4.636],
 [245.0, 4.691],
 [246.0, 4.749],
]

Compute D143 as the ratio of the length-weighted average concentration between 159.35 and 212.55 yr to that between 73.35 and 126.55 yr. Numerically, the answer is 1.3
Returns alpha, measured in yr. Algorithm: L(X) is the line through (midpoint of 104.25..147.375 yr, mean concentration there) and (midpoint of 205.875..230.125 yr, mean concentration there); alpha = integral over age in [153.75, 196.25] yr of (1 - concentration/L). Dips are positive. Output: -4.9 yr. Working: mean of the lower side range 4.24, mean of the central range 5.23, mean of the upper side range 5.09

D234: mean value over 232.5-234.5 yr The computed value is 4.54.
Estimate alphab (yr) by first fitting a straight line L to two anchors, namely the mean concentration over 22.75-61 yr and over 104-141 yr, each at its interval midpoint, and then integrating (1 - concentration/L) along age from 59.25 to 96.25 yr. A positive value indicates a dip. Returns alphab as -4.8 yr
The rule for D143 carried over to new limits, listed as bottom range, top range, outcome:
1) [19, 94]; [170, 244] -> 1.76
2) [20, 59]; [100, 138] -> 1.79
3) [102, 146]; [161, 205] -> 1.26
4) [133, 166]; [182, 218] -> 1.15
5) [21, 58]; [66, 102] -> 1.61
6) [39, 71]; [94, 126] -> 1.46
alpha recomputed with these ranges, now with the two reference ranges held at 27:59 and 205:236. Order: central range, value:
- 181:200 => -3.5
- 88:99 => -3.0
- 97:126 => -4.9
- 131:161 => -4.9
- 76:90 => -3.5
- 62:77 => -3.8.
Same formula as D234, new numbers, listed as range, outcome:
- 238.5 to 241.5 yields 4.43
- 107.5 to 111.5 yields 3.81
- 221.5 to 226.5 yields 5.09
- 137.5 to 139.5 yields 4.54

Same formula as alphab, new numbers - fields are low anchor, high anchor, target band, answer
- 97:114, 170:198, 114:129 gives -0.48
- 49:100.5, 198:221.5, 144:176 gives -2.41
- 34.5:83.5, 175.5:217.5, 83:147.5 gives -3.59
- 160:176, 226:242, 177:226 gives -4.13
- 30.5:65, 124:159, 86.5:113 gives -1.97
